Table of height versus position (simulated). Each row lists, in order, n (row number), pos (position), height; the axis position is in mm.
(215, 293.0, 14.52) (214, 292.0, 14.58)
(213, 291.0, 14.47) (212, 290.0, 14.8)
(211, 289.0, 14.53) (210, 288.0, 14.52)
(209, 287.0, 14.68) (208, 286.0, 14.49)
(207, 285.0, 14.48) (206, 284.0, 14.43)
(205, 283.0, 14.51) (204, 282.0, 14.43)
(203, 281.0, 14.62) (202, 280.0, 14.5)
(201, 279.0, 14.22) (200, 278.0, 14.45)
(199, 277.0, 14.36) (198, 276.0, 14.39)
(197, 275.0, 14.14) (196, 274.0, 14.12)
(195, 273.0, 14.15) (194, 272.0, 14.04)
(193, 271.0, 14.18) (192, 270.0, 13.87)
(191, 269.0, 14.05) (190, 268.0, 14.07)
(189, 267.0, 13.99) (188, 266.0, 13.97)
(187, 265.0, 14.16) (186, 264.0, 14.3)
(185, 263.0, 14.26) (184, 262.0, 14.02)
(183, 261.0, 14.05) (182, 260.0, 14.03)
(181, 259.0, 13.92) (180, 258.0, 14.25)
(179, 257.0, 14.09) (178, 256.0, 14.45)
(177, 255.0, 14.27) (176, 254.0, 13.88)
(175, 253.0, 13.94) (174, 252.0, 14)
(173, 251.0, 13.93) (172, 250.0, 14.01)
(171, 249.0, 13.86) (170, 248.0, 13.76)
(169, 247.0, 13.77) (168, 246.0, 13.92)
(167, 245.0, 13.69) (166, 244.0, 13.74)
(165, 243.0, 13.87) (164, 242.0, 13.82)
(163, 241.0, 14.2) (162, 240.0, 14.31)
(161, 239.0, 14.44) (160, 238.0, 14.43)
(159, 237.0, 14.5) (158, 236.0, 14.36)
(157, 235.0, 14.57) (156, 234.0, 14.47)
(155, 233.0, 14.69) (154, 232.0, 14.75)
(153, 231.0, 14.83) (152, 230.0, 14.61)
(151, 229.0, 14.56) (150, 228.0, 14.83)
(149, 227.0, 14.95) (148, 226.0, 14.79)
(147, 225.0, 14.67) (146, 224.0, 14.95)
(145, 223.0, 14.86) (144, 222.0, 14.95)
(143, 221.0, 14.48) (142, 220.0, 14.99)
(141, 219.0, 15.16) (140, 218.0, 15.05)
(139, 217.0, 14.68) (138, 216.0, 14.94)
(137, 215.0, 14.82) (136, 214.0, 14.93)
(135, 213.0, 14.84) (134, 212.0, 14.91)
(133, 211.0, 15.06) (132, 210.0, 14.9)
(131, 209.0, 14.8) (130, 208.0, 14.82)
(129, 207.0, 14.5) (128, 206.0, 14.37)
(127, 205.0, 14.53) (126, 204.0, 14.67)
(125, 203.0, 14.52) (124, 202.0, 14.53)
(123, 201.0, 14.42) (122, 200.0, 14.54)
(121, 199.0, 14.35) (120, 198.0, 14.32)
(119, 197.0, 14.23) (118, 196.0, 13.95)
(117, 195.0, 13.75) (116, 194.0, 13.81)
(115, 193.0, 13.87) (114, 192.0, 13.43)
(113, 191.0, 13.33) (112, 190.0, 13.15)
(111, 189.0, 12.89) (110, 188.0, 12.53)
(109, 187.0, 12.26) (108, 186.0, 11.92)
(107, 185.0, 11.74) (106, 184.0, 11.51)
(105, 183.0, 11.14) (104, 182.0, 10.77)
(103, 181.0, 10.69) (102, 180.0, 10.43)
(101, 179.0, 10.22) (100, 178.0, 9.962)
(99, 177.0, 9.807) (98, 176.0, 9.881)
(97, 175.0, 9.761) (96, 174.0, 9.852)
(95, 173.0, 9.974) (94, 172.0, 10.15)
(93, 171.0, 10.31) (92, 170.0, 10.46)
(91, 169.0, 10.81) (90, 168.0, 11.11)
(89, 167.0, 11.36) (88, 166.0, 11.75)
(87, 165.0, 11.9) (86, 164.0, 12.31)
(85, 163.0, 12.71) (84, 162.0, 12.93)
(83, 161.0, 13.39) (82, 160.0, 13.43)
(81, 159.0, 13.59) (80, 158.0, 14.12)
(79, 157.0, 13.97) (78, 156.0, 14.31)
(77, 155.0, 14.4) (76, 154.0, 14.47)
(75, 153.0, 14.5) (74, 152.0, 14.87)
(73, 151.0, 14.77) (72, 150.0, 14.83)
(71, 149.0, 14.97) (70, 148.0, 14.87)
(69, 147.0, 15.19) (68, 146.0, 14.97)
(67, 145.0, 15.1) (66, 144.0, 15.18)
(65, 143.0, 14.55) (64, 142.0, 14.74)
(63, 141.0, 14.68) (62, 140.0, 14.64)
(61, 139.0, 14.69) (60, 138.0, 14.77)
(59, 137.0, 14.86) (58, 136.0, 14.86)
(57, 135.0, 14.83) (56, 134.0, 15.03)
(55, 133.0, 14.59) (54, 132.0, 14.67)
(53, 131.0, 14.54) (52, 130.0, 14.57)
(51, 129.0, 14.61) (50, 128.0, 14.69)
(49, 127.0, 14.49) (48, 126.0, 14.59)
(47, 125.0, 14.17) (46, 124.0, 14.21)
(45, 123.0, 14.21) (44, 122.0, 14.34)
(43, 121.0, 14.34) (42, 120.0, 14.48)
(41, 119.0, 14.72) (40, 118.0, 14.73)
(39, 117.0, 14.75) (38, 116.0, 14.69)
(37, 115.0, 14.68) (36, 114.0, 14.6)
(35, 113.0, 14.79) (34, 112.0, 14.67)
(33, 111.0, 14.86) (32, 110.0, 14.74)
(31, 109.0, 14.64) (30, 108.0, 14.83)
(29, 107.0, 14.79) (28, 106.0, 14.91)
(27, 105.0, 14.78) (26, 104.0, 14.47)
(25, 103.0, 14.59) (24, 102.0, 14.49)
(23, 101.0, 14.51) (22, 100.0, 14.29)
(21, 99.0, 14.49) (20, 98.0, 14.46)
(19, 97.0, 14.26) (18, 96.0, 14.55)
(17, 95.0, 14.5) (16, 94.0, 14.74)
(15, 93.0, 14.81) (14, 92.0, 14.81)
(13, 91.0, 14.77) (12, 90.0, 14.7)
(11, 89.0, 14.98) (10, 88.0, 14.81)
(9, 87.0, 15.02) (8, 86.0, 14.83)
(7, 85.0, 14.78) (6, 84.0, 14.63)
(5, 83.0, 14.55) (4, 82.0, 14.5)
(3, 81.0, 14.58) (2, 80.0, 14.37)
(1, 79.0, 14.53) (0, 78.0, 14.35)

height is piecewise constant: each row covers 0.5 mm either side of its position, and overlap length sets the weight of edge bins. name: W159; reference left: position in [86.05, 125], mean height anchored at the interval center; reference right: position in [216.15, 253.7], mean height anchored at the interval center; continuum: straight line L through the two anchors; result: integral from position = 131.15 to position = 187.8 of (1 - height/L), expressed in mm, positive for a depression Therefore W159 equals 6.3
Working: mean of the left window 14.6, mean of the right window 14.4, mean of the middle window 12.9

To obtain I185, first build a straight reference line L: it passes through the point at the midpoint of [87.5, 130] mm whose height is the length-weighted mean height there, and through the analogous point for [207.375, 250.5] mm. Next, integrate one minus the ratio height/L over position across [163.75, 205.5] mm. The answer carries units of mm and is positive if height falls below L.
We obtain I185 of 6.9 mm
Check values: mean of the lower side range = 14.6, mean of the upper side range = 14.5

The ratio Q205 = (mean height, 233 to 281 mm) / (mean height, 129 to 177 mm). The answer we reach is 1.1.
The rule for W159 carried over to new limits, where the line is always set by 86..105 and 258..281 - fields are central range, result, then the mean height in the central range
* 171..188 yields 4.40 mm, 10.7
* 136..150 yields -0.34 mm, 14.9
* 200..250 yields -0.93 mm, 14.5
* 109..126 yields 0.01 mm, 14.6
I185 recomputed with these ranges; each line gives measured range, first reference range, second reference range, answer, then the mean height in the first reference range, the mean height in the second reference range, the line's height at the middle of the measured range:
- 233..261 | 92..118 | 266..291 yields 0.6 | 14.6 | 14.3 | 14.4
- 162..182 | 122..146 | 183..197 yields 4.0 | 14.7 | 12.9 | 13.5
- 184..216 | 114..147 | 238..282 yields 0.8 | 14.7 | 14.1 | 14.4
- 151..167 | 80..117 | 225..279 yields 1.1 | 14.7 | 14.2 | 14.5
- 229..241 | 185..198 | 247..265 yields -0.6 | 13.2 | 14.1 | 13.8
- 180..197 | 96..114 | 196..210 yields 2.3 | 14.6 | 14.5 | 14.5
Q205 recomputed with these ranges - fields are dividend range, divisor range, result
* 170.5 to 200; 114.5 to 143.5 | 0.81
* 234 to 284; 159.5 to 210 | 1.14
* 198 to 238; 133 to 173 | 1.08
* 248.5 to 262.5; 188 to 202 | 1.02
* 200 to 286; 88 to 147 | 0.98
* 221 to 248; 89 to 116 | 0.99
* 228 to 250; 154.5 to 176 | 1.19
